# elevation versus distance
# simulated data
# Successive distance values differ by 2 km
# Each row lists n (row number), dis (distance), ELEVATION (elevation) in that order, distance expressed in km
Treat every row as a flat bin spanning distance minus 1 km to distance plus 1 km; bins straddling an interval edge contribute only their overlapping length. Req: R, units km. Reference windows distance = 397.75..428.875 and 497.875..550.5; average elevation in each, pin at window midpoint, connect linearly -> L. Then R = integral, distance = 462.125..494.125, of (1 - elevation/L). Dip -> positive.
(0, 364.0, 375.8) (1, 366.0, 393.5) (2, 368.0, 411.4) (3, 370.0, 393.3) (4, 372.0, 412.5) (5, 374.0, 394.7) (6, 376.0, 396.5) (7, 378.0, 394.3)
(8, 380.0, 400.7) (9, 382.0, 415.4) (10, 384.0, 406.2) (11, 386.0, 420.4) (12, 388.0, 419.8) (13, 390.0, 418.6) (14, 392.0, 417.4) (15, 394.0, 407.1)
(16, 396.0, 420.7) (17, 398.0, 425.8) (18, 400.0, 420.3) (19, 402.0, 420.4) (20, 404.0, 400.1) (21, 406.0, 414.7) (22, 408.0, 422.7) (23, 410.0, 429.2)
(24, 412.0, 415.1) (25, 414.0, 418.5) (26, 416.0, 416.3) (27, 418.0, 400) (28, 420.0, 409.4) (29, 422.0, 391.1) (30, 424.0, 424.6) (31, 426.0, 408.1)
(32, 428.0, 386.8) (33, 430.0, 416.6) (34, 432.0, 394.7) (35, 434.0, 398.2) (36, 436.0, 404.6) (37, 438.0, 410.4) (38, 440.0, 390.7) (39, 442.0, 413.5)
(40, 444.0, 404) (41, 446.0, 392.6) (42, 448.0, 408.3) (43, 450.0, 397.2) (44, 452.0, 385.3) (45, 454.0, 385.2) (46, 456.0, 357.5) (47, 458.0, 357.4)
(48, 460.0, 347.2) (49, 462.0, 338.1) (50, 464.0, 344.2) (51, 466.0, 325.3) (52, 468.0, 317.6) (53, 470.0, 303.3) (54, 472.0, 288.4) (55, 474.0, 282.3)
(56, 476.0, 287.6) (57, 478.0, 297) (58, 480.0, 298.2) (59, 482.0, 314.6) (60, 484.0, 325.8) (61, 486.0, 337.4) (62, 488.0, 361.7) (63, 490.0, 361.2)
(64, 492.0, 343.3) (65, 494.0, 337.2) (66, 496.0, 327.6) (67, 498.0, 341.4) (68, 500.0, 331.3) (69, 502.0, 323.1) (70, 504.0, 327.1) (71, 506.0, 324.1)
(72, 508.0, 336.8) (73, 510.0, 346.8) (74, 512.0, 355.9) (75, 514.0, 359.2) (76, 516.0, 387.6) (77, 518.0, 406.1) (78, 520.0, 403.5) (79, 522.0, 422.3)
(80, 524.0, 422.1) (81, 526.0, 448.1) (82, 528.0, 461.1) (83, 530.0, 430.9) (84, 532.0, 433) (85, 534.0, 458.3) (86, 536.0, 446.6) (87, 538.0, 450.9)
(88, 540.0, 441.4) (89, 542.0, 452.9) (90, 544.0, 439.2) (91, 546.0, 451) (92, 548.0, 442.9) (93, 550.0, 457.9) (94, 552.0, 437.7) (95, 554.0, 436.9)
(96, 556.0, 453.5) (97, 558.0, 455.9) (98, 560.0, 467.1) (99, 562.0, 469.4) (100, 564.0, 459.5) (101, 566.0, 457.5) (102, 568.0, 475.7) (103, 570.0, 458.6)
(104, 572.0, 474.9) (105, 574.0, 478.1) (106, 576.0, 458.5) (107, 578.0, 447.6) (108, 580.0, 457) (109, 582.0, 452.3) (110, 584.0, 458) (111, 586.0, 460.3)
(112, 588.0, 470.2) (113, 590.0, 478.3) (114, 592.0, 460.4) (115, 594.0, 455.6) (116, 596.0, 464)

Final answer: 6.9 km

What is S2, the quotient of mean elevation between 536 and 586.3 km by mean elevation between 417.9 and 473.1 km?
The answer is 1.20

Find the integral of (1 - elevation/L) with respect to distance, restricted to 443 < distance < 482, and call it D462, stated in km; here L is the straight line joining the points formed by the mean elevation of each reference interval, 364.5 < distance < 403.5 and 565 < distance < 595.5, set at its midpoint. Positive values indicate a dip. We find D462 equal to 8.0 km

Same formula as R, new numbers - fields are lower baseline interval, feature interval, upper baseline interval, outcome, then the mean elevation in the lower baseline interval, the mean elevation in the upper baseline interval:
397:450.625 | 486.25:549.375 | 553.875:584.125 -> 7.2 km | 409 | 461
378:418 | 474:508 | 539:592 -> 8.7 km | 415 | 457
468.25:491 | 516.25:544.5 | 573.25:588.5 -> -3.5 km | 314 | 460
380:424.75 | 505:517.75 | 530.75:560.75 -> 2.5 km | 415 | 448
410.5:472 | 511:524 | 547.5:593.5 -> 1.1 km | 384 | 460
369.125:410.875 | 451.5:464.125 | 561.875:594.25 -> 2.1 km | 412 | 463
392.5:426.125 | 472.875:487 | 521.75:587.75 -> 4.1 km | 415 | 453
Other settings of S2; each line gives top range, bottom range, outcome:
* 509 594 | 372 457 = 1.09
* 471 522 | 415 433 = 0.83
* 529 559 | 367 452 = 1.09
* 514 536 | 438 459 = 1.09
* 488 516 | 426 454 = 0.86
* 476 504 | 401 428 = 0.80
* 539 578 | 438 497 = 1.31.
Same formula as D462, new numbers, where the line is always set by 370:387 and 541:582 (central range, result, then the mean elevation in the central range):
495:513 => 4.3 km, 335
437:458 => 1.5 km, 393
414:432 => 0.5 km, 407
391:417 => -0.4 km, 418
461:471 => 2.4 km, 326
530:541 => 0.1 km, 445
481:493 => 2.6 km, 341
